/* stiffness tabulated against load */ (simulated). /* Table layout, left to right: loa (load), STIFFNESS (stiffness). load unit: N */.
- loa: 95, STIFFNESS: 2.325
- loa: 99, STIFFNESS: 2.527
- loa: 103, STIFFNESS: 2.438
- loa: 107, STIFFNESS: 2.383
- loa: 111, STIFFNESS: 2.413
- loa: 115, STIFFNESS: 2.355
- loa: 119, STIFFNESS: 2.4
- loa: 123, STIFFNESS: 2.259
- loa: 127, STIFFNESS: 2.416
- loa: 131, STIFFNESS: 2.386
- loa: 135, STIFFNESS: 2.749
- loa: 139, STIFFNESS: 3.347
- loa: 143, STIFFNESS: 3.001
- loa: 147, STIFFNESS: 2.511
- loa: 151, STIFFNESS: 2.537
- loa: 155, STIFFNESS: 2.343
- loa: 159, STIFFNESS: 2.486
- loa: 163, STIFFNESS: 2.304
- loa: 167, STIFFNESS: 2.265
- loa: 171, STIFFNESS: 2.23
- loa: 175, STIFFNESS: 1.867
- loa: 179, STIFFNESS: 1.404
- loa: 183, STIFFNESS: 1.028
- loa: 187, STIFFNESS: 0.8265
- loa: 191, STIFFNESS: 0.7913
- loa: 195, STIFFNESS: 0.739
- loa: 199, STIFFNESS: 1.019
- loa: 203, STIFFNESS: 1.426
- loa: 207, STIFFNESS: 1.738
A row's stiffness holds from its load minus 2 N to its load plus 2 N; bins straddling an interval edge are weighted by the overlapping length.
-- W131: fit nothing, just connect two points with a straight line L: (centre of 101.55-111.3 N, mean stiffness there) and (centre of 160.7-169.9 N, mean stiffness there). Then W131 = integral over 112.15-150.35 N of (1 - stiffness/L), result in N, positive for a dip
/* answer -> -3.9 N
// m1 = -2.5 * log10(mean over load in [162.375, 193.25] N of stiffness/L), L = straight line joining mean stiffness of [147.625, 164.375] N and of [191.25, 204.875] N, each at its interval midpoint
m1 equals 0.14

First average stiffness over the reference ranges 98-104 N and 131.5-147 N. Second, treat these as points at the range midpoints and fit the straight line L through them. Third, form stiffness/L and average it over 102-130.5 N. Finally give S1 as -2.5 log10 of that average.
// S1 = 0.12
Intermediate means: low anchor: 2.48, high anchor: 2.9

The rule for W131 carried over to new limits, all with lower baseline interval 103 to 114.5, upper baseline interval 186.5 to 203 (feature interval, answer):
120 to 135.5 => -2.68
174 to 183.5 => -1.98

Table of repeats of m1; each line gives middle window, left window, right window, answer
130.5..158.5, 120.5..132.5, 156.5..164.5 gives -0.14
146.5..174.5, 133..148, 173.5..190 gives -0.14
